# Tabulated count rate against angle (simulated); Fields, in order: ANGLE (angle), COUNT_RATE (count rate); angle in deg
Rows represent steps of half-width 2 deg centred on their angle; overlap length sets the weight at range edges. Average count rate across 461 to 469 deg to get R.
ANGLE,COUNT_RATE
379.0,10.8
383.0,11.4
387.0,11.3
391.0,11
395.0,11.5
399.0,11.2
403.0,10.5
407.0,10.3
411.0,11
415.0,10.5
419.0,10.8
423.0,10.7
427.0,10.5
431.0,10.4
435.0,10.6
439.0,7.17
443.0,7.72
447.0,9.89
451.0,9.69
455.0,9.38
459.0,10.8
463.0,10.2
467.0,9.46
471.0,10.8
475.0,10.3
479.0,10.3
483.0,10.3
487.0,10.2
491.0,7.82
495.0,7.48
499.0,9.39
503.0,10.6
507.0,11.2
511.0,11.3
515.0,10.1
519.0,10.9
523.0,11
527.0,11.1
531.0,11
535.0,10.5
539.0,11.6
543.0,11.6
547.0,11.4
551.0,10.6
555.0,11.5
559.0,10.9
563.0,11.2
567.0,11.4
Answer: 9.83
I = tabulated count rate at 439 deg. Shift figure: 7.17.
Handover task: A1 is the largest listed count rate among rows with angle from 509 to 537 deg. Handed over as 11.3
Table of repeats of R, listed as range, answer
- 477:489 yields 10.3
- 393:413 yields 10.9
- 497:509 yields 10.4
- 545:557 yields 11.2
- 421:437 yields 10.6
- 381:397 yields 11.3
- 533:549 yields 11.3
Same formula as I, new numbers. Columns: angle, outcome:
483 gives 10.3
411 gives 11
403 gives 10.5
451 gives 9.69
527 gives 11.1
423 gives 10.7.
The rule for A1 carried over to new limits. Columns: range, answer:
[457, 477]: 10.8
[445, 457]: 9.89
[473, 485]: 10.3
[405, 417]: 11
